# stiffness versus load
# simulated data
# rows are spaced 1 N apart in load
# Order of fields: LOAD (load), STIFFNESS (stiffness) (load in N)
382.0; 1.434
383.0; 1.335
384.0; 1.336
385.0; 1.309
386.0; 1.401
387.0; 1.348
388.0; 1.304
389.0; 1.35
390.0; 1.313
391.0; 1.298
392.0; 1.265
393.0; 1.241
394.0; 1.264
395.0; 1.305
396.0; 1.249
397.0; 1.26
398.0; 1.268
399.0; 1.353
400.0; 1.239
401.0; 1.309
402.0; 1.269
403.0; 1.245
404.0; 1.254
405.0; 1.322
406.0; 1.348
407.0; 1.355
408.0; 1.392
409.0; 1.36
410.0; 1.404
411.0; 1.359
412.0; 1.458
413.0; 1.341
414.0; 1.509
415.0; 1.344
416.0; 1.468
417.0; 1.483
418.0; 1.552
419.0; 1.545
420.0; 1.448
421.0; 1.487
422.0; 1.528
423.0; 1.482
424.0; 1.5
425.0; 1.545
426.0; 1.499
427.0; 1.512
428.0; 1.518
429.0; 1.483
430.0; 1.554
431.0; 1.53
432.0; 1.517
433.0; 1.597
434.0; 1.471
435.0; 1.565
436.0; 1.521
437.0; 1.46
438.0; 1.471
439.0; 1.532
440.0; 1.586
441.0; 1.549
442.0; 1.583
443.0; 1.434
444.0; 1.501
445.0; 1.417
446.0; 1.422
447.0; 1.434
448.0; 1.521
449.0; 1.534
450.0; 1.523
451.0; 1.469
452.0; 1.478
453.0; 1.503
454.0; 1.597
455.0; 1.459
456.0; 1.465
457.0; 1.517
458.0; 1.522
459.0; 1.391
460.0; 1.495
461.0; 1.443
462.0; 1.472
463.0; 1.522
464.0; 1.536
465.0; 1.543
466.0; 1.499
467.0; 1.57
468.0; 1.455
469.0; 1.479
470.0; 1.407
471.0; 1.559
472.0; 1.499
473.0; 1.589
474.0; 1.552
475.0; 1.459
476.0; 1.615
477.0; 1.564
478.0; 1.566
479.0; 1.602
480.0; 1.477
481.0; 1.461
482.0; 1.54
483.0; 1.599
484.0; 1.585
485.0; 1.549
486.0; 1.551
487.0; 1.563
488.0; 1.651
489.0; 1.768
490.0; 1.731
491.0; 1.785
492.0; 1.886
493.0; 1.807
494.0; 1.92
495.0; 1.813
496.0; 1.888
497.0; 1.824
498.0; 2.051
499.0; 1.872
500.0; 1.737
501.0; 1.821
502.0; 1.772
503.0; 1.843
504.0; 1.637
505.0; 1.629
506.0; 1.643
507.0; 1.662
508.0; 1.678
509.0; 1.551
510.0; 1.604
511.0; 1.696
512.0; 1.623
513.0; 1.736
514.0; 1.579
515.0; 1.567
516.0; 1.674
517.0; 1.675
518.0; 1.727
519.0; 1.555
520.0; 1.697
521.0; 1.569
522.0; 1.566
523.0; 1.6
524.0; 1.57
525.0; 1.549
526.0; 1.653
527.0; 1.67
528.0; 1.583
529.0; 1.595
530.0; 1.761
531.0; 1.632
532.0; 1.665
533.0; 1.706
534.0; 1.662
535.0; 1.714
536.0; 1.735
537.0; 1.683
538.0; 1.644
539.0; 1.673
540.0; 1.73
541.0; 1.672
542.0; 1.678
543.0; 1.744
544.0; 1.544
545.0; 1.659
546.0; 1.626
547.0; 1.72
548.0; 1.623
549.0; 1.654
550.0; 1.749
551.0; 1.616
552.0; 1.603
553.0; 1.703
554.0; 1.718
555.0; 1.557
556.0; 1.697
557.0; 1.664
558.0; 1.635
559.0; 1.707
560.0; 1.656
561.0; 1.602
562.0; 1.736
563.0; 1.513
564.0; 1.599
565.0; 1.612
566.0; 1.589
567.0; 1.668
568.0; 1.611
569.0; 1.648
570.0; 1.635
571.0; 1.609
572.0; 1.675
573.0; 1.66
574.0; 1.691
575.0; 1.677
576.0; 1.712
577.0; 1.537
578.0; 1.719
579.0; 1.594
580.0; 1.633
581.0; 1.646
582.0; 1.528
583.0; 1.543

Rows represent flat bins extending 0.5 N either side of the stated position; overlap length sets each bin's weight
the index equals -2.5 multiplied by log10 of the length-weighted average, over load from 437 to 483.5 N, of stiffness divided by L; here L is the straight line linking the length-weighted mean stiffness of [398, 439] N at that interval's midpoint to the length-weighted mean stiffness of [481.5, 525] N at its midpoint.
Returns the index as 0.04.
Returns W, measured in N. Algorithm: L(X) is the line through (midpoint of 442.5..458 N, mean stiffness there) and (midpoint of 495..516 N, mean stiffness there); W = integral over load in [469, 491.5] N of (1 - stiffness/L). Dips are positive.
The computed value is 0.6 N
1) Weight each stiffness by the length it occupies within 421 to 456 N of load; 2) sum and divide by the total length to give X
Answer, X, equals 1.51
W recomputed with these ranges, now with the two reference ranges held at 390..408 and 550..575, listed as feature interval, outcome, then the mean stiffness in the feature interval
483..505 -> -3.85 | 1.76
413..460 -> -4.43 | 1.5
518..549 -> -1.35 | 1.65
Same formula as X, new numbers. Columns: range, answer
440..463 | 1.49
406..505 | 1.55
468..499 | 1.65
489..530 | 1.7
